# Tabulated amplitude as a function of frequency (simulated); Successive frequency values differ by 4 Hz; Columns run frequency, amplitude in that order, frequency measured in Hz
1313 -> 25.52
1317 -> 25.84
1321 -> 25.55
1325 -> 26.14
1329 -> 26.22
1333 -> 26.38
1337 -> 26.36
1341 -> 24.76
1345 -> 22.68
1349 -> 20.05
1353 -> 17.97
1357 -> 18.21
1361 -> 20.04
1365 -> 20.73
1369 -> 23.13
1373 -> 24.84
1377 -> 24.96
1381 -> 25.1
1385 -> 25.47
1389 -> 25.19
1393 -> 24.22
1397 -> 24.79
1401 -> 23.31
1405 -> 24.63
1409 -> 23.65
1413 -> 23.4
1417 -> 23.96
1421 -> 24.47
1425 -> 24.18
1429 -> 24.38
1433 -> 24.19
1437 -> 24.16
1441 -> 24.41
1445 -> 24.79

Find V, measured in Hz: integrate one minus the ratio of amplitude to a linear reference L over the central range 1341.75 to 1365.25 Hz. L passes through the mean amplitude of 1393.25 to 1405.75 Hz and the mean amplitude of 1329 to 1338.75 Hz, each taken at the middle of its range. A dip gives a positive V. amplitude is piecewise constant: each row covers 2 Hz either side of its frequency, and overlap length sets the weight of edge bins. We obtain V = 5.09 Hz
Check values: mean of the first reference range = 26.3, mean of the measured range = 20.1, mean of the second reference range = 24.2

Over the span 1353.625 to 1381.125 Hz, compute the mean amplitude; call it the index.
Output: 22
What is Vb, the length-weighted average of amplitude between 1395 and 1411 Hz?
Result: 24.1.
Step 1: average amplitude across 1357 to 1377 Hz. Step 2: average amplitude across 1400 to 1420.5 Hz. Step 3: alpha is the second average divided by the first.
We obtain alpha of 1.1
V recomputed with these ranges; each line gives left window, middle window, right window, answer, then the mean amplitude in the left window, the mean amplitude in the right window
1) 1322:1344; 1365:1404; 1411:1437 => 0.74 Hz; 25.8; 24.1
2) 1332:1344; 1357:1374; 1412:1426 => 2.34 Hz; 25.5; 24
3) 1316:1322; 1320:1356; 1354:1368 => -1.11 Hz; 25.7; 19.8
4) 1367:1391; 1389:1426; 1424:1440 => 0.55 Hz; 24.8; 24.2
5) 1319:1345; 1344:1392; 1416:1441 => 5.18 Hz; 25.7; 24.2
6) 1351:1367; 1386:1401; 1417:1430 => -1.83 Hz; 19.2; 24.3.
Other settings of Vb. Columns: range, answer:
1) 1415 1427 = 24.2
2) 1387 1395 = 24.7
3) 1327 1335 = 26.3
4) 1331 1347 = 25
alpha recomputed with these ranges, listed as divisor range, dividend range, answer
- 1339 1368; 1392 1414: 1.16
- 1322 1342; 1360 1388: 0.91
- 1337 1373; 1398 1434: 1.12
